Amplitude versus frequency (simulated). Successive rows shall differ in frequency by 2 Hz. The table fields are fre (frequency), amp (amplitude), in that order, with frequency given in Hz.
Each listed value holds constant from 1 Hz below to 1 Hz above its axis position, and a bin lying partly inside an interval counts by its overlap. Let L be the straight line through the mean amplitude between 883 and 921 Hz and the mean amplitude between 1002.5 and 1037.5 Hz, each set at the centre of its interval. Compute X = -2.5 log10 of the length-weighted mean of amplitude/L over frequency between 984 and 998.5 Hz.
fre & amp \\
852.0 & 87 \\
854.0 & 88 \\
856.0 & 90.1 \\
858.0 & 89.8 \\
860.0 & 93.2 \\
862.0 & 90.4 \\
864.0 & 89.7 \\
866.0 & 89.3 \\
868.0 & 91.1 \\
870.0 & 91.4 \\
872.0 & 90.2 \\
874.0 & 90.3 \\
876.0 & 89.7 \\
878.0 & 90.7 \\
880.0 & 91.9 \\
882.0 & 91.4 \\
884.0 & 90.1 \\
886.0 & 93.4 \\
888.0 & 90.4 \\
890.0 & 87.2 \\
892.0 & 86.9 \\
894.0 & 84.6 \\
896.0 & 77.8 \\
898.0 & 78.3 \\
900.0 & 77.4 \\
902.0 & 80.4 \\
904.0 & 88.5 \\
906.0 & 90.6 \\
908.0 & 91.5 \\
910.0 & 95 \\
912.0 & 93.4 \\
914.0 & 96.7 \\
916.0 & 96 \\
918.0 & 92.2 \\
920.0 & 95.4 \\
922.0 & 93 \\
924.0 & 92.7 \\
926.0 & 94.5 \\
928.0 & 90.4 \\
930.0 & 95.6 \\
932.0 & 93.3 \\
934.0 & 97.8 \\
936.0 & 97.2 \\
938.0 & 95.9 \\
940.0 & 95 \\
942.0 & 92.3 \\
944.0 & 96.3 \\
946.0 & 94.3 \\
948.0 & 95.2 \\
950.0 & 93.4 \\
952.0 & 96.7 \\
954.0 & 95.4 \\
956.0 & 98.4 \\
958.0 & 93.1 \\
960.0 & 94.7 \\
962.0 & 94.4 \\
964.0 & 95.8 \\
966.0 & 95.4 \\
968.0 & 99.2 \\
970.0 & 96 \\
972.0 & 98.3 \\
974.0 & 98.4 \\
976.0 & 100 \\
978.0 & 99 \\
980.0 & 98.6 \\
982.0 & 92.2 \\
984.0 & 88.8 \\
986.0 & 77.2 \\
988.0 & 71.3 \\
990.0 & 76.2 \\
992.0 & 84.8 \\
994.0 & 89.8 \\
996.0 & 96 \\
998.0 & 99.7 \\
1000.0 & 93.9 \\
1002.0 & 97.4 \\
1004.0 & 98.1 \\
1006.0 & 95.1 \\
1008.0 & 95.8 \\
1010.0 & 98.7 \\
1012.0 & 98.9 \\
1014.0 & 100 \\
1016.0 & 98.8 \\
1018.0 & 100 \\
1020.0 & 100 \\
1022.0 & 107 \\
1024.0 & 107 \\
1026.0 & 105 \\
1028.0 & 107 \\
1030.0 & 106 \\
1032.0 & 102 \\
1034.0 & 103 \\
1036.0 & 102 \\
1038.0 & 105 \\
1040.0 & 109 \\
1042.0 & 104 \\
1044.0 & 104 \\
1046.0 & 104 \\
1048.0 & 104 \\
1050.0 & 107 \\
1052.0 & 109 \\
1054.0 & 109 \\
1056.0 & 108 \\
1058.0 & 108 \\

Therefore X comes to 0.162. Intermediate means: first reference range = 88.7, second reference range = 101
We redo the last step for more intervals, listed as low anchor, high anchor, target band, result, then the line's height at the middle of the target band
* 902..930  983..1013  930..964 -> -0.04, 92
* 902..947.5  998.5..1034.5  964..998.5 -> 0.07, 98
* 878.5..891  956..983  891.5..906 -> 0.12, 91.7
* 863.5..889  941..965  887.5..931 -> 0.04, 92.6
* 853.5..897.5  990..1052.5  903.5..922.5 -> -0.01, 92.2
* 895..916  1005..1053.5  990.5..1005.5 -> 0.06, 99.1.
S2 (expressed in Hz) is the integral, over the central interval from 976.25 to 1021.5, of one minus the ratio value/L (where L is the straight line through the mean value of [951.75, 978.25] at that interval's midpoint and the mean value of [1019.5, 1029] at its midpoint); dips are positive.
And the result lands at 3.7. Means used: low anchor 96.7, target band 93.5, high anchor 105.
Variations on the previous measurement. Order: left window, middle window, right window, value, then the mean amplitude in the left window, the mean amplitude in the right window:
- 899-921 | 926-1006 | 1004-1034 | 2.0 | 90.6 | 101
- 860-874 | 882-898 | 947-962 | 0.8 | 90.5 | 95.2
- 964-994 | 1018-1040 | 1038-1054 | -0.5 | 91.2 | 106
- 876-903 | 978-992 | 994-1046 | 1.7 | 86.3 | 101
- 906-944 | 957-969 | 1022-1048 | 0.3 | 94.3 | 105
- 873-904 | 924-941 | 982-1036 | -0.9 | 86.8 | 96.1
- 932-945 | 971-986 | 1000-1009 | 0.1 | 95.6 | 96.3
